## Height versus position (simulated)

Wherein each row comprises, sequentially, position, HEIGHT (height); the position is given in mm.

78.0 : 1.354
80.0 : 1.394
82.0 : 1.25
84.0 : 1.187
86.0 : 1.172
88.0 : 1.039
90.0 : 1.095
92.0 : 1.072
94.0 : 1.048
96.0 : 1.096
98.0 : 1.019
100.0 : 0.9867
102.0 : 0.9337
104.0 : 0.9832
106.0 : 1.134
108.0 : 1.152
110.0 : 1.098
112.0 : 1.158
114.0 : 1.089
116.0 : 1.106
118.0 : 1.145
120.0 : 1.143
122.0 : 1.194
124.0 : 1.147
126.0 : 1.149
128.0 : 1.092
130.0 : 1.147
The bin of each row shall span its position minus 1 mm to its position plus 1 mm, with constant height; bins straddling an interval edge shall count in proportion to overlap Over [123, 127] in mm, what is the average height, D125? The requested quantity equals 1.15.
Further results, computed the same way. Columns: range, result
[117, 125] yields 1.16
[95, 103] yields 1.01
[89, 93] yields 1.08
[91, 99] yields 1.06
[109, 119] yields 1.12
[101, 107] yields 1.02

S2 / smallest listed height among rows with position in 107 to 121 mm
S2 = 1.089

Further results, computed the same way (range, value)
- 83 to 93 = 1.039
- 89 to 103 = 0.9337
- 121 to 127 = 1.147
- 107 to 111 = 1.098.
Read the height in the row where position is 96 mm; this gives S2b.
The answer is 1.096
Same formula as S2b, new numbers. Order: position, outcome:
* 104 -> 0.9832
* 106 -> 1.134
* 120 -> 1.143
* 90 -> 1.095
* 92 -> 1.072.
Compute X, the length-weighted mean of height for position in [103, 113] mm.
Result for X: 1.11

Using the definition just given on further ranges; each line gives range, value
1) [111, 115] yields 1.12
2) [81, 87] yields 1.2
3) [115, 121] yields 1.13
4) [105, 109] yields 1.14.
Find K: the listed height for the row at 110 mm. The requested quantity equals 1.098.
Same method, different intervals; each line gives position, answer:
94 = 1.048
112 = 1.158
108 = 1.152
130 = 1.147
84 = 1.187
